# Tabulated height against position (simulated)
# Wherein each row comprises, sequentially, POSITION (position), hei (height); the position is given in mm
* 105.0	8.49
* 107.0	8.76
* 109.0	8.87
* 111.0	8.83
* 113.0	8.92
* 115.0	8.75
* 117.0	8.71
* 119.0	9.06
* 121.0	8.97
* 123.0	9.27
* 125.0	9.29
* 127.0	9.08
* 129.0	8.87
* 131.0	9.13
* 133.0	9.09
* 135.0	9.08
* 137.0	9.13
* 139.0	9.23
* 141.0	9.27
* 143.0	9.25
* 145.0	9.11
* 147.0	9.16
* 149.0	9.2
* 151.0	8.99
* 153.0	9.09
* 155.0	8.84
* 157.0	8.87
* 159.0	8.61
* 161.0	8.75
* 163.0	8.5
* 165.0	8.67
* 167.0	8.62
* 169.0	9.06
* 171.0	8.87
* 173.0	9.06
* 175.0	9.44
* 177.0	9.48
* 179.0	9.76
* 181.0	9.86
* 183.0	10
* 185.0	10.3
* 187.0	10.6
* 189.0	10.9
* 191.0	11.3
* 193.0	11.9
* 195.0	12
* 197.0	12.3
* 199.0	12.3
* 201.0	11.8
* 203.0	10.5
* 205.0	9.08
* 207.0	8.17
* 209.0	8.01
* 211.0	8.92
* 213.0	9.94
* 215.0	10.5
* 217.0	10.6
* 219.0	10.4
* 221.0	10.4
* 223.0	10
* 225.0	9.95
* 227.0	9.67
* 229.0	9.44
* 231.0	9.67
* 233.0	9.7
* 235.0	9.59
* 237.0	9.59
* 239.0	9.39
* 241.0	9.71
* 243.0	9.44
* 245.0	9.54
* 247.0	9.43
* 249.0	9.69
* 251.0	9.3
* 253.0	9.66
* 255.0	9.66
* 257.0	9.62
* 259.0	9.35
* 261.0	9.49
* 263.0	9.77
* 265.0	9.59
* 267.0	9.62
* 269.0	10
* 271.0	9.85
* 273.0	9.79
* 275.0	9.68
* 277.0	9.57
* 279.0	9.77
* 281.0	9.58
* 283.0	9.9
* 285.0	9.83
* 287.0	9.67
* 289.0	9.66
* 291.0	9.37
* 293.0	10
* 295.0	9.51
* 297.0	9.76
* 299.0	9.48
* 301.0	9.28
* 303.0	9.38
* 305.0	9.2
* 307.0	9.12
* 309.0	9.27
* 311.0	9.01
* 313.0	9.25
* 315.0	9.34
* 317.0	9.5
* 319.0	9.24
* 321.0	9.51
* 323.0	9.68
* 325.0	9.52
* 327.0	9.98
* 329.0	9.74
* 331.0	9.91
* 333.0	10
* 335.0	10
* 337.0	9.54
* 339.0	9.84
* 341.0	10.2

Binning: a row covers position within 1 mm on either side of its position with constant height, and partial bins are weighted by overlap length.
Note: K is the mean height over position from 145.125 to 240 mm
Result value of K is 9.78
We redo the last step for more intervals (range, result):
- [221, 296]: 9.66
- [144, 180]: 9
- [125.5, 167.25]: 8.99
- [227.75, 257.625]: 9.56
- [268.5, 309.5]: 9.6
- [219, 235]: 9.85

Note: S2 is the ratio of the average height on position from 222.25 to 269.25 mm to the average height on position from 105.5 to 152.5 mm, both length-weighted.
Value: 1.1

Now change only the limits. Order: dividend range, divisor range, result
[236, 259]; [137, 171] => 1.07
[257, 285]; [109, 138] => 1.08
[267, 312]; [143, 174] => 1.08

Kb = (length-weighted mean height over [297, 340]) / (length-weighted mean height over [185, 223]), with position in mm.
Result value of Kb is 0.91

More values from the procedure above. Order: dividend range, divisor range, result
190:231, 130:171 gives 1.15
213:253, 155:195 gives 1.01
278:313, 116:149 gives 1.04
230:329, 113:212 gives 1.01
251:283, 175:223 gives 0.93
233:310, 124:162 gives 1.06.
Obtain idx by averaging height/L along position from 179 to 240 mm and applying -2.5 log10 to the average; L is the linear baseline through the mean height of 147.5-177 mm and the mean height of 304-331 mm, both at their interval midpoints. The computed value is -0.13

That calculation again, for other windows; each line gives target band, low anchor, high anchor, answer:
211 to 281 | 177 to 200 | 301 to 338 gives 0.06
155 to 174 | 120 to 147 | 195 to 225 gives 0.10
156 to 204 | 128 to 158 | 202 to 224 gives -0.07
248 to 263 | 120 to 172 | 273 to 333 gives -0.02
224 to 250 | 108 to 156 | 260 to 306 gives -0.02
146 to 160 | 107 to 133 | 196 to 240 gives 0.04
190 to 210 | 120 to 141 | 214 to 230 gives -0.09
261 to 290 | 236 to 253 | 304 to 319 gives -0.04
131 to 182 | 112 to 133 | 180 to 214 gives 0.07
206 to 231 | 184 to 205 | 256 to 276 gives 0.11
